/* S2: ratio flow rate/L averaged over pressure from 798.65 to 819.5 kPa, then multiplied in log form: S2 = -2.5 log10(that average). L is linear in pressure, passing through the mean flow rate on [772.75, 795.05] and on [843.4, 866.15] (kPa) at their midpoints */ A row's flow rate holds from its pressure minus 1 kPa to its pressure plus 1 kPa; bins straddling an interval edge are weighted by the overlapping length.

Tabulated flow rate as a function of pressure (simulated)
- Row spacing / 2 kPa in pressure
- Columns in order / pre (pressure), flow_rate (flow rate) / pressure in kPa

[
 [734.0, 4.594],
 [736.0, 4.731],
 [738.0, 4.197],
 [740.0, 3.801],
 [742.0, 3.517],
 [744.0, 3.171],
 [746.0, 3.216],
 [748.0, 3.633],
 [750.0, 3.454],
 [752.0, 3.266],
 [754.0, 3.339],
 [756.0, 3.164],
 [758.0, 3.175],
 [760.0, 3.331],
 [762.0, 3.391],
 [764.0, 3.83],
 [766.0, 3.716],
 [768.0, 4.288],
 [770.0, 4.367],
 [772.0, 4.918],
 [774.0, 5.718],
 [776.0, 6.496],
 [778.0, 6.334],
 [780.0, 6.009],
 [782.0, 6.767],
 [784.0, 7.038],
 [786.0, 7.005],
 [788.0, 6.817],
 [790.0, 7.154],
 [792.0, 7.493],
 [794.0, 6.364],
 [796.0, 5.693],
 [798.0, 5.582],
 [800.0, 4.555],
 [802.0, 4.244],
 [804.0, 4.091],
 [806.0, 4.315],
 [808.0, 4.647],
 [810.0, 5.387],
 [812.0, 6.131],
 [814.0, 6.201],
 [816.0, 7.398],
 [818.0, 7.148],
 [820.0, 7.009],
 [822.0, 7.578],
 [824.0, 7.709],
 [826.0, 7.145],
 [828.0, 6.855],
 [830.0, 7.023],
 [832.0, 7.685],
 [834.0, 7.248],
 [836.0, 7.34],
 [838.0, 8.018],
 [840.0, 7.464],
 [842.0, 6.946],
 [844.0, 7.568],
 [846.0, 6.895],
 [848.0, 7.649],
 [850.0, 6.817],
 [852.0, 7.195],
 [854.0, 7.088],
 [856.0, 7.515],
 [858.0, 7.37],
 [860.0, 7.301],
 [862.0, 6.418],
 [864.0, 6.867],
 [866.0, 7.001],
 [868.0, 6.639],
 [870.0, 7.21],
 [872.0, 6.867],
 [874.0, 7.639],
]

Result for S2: 0.24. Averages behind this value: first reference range 6.63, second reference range 7.14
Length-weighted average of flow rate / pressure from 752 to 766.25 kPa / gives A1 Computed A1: 3.39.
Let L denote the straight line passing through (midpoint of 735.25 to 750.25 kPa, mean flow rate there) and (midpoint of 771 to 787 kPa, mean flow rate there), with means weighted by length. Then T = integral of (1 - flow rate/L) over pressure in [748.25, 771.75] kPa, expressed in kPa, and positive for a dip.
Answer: 6.3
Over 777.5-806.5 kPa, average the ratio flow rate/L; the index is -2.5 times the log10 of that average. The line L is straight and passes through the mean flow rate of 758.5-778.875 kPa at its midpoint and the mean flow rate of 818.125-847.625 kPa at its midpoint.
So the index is -0.09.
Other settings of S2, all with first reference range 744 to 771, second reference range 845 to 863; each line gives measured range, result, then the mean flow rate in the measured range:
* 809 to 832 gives -0.172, 6.91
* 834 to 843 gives -0.135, 7.42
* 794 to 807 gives 0.053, 4.87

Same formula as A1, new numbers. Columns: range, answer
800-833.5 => 6.25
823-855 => 7.29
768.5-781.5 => 5.63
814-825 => 7.26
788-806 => 5.64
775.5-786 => 6.58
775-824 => 6.18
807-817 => 5.95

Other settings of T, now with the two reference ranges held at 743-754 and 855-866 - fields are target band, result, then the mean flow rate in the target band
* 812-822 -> -2.3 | 6.92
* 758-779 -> -2.7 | 4.57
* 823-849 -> -4.5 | 7.35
